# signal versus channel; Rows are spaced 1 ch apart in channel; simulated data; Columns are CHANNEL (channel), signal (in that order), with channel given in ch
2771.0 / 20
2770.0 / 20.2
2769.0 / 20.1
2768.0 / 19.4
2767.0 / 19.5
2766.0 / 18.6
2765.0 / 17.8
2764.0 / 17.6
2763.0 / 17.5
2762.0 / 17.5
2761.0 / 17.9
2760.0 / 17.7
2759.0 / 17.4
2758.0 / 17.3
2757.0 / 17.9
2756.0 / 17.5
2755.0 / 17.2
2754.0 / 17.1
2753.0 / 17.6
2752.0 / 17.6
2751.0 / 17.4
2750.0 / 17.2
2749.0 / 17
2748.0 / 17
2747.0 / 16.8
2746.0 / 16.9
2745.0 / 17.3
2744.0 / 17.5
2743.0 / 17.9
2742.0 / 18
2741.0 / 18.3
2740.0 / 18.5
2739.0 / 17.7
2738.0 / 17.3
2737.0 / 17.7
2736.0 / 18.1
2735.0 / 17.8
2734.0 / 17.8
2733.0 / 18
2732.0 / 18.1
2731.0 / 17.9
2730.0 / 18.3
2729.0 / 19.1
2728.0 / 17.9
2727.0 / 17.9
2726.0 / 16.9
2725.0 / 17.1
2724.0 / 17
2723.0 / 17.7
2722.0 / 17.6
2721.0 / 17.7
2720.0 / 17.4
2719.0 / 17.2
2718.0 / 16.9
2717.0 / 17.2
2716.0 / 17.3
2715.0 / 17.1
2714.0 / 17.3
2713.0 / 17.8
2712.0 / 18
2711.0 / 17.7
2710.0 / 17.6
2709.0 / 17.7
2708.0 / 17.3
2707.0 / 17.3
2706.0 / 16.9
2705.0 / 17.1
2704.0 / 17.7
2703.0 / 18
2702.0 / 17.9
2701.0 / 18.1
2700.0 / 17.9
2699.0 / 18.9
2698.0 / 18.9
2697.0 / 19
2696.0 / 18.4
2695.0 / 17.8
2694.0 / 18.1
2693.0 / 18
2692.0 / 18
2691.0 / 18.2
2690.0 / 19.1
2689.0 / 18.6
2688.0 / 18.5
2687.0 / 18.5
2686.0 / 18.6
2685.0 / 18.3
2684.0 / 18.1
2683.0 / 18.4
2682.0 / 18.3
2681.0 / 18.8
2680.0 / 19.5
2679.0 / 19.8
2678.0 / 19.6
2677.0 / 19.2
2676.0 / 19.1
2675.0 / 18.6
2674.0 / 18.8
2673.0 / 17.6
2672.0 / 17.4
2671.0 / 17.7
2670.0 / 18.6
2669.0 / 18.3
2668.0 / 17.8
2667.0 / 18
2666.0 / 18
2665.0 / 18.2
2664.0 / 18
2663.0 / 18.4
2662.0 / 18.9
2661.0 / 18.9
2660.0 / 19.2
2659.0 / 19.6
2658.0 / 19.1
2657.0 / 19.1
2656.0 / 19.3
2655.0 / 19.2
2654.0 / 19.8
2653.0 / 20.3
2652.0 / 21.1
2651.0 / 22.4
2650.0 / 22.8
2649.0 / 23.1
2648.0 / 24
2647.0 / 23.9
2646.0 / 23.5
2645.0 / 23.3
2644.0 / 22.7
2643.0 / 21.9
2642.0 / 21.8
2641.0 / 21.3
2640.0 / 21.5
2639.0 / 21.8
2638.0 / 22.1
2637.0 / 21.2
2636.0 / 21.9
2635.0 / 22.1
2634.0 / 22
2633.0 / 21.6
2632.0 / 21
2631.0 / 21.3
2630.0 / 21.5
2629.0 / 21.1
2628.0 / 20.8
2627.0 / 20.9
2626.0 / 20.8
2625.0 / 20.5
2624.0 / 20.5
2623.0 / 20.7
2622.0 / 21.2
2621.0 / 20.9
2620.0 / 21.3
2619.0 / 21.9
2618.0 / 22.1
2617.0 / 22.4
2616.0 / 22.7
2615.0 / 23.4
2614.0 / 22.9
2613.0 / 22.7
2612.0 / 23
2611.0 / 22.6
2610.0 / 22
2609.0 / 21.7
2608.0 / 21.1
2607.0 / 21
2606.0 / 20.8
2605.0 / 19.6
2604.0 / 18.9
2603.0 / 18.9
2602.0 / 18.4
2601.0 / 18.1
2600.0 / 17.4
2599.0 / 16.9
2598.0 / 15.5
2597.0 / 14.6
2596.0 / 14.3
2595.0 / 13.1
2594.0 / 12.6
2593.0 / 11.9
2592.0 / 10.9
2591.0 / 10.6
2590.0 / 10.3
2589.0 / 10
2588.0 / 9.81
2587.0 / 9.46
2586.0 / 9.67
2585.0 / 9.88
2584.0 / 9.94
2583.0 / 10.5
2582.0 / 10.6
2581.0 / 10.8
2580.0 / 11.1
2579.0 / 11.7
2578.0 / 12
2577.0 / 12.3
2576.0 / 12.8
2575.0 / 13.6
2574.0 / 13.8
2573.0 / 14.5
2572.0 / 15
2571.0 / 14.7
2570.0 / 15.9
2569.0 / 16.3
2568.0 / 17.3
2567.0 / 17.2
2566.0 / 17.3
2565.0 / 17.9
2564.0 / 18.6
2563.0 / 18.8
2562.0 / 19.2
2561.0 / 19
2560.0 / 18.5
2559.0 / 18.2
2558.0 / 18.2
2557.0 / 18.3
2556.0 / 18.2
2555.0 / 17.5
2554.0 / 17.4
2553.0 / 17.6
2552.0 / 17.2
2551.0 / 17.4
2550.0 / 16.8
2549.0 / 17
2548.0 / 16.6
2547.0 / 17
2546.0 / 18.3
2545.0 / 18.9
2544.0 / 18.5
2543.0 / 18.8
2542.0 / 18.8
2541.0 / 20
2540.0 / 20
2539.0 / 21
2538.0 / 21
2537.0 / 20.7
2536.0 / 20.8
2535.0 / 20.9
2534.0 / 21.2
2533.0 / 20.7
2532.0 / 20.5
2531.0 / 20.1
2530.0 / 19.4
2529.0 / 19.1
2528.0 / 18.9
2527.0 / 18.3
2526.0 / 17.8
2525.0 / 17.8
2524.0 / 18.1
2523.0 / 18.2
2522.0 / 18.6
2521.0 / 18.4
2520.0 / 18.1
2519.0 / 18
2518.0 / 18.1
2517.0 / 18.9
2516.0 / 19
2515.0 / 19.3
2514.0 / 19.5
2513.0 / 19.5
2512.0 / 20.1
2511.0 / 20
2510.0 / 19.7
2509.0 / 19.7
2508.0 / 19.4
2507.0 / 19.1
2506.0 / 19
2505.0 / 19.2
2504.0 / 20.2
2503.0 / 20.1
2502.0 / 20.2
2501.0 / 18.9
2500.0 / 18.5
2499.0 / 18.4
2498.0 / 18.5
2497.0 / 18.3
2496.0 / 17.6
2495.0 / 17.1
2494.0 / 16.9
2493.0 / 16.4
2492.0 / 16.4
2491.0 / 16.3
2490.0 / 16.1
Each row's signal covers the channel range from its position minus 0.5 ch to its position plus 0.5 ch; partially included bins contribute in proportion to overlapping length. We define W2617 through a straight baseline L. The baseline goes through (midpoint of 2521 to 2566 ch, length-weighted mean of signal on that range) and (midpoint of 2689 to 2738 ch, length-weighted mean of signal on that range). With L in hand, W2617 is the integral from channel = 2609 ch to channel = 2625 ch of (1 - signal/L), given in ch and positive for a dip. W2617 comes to -3.2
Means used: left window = 18.7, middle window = 22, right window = 17.8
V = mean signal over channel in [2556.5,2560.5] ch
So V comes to 18.3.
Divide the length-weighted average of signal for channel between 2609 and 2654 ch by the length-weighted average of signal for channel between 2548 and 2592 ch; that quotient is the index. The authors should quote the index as 1.5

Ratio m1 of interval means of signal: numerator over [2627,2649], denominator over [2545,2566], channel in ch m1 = 1.2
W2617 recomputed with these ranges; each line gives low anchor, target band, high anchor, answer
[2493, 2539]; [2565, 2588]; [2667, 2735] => 7.0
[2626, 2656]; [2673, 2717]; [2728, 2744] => 3.2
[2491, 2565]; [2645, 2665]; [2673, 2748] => -2.6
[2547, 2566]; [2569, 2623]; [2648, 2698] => 6.3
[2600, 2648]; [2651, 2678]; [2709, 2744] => 1.5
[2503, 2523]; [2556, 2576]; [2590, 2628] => 2.3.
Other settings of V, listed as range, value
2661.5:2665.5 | 18.4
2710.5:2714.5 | 17.7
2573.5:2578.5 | 12.9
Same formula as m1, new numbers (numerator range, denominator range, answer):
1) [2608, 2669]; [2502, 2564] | 1.11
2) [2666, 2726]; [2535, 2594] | 1.15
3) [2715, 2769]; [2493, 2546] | 0.92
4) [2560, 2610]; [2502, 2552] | 0.78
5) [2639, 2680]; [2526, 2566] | 1.06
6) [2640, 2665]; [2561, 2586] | 1.46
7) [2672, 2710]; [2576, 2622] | 1.12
